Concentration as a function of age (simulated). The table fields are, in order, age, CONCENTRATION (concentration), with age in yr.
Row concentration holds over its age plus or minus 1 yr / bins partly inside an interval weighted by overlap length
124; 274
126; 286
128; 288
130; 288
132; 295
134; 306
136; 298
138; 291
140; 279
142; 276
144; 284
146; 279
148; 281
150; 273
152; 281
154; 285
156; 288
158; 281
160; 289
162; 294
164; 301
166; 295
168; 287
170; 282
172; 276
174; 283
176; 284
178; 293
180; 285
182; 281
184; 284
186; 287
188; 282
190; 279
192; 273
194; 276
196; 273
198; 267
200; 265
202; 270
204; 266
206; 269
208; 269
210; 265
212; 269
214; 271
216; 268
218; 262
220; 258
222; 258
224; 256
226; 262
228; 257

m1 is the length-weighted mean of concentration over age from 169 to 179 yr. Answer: 284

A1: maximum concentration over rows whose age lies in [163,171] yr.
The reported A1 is 301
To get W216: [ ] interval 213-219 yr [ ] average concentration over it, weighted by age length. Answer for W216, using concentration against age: 267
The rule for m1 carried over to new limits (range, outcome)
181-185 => 282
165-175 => 285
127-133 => 290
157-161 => 285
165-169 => 291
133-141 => 294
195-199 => 270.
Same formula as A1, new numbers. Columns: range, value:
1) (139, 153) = 284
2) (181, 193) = 287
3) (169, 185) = 293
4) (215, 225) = 268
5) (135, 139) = 298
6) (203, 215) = 271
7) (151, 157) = 288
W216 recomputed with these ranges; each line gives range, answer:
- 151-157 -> 285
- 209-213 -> 267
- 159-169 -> 293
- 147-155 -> 280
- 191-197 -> 274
